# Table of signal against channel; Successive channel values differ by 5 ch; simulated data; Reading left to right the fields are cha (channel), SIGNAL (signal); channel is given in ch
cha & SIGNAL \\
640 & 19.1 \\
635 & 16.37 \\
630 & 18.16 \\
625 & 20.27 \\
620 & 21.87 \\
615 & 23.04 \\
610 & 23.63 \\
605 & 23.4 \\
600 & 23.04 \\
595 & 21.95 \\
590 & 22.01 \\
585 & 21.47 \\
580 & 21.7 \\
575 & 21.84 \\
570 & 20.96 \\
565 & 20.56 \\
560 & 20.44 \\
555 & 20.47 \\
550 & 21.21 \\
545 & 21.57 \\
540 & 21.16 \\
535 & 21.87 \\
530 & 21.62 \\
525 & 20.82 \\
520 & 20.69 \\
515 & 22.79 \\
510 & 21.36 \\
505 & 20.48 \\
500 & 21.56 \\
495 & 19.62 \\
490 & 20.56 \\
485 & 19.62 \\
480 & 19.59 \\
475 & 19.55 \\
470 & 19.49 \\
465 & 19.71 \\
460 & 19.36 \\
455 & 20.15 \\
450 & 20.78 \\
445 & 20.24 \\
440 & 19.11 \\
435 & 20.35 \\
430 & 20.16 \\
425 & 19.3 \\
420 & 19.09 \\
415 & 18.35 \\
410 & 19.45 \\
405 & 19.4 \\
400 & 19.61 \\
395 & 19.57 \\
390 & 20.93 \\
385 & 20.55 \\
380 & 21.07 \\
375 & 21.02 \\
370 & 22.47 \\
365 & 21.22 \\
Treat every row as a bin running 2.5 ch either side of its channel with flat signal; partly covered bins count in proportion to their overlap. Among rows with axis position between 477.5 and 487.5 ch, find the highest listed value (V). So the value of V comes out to 19.62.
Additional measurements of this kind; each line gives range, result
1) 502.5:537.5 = 22.79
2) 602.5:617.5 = 23.63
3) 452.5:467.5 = 20.15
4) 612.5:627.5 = 23.04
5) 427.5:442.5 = 20.35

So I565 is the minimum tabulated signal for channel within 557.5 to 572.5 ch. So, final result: 20.44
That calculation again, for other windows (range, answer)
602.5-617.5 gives 23.04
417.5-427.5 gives 19.09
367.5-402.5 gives 19.57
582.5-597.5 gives 21.47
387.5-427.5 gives 18.35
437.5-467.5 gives 19.11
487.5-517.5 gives 19.62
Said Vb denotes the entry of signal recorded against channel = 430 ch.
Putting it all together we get 20.16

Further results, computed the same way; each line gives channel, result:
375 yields 21.02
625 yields 20.27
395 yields 19.57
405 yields 19.4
